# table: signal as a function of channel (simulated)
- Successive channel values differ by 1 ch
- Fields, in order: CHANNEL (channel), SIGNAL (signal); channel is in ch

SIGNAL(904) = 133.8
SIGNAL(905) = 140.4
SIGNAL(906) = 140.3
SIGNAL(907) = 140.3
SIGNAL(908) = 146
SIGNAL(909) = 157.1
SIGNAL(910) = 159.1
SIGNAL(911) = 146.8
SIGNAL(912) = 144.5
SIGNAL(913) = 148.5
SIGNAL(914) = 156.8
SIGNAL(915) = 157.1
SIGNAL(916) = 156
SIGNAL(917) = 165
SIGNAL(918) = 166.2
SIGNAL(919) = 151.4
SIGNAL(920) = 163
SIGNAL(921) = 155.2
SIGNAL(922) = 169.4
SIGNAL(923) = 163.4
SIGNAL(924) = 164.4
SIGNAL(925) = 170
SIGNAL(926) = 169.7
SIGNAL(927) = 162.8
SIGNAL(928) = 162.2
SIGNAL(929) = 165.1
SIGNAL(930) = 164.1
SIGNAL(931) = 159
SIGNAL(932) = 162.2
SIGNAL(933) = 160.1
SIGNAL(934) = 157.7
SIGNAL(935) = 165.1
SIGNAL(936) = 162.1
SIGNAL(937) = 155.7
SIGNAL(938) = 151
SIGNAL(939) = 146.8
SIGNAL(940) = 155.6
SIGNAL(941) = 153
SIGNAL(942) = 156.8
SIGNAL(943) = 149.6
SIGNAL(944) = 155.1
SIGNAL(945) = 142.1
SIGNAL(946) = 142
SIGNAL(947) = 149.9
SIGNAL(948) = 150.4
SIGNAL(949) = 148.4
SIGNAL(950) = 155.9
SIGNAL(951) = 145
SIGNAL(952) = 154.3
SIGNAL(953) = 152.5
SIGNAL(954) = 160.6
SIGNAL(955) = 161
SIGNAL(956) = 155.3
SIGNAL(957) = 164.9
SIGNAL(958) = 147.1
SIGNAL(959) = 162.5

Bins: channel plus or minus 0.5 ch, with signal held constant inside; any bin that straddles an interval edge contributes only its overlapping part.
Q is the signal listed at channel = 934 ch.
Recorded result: 157.7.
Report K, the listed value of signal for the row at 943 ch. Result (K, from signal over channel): 149.6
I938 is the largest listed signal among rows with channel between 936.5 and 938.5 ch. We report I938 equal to 155.7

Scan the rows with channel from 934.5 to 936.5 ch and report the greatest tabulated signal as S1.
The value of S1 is 165.1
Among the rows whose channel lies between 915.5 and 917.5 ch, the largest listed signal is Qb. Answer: 165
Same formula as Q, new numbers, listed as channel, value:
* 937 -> 155.7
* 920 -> 163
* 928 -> 162.2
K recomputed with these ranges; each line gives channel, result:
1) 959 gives 162.5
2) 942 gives 156.8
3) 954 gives 160.6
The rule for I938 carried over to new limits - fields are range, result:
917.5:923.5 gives 169.4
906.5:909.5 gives 157.1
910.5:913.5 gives 148.5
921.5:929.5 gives 170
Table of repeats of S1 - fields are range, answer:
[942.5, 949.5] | 155.1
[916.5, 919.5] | 166.2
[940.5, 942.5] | 156.8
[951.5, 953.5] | 154.3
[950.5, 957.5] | 164.9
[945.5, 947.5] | 149.9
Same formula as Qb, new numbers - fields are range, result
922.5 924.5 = 164.4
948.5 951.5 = 155.9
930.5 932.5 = 162.2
